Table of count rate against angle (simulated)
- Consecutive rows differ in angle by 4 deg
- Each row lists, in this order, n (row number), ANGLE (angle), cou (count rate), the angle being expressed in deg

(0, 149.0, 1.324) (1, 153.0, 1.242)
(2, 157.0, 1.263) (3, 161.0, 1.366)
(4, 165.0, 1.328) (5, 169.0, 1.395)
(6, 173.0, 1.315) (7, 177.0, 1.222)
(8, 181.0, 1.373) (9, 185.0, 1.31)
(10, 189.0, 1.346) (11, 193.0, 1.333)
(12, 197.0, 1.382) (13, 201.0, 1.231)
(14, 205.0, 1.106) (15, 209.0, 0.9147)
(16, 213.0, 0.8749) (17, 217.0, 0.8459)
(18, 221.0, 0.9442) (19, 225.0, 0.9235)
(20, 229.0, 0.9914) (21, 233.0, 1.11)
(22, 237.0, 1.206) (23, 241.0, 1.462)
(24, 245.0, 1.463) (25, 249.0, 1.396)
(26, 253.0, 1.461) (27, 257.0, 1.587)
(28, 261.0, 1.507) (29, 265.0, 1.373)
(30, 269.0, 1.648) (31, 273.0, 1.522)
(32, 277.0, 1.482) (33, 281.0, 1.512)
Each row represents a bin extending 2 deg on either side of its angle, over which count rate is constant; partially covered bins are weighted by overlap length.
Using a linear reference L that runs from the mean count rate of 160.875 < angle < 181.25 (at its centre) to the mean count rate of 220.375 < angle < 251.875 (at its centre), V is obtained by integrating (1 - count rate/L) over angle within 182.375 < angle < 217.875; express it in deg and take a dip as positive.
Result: 3.1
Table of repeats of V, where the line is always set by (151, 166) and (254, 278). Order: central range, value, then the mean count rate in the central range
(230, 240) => 2.0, 1.17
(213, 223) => 3.7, 0.891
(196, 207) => 1.3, 1.23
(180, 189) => 0.1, 1.34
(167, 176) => -0.1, 1.34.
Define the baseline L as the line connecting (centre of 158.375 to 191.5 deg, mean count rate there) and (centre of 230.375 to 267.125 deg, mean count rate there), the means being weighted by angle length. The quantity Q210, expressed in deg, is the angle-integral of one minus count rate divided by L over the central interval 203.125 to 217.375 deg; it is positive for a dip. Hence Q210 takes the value 4.35 deg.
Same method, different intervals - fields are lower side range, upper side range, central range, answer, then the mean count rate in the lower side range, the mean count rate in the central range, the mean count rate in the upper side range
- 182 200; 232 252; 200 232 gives 8.7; 1.34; 0.975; 1.34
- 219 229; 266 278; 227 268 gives -4.2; 0.945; 1.36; 1.54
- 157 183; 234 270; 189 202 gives 0.3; 1.33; 1.33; 1.44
